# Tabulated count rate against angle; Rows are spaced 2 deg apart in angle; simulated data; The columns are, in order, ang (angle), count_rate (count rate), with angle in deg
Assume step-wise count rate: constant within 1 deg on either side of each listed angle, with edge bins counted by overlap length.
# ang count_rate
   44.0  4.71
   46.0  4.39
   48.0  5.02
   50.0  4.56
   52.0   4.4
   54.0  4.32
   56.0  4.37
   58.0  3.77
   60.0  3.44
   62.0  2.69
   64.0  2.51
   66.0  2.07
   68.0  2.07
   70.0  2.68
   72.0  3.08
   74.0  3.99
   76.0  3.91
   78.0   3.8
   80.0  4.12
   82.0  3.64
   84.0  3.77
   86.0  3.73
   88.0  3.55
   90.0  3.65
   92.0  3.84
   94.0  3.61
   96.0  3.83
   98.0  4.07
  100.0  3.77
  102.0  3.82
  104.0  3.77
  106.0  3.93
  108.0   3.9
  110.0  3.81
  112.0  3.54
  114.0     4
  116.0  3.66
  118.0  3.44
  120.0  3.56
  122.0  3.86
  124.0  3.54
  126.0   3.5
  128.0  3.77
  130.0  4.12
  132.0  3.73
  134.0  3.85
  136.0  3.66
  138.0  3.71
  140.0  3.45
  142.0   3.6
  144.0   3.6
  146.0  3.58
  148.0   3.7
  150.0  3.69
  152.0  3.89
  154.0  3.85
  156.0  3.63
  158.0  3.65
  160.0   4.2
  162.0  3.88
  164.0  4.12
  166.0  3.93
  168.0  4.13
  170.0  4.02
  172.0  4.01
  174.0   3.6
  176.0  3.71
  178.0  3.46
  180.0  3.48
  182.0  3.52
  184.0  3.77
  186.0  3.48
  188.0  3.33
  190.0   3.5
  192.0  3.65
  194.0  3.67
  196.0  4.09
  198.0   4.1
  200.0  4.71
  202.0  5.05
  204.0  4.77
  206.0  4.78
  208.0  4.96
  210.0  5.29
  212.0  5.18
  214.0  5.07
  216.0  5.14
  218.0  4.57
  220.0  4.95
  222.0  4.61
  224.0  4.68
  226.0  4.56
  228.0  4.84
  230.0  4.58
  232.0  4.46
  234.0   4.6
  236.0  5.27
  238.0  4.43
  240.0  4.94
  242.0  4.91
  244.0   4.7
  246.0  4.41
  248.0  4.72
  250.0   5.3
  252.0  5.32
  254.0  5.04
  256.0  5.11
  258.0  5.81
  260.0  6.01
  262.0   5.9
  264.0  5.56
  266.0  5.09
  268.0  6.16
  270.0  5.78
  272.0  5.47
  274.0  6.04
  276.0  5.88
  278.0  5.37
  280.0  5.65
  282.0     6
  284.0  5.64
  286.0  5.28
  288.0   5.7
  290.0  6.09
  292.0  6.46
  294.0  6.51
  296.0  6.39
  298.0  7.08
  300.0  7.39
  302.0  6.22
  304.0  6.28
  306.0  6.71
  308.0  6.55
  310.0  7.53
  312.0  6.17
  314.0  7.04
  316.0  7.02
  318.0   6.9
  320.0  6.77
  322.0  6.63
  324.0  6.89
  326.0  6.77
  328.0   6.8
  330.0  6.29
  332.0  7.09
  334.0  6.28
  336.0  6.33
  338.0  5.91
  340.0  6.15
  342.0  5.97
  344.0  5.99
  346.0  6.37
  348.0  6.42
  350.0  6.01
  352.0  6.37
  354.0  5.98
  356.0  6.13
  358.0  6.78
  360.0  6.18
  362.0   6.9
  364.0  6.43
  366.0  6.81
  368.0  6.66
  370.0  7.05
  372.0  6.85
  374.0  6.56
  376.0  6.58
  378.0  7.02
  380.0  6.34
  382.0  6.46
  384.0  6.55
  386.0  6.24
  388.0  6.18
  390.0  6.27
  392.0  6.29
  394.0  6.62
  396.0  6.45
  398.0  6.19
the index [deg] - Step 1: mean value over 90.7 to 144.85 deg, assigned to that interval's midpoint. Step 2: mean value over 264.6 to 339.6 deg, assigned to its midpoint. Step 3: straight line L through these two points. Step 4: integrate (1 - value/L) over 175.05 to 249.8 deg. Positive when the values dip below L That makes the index 9.37 deg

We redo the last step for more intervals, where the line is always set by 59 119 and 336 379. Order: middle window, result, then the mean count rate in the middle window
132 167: 3.5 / 3.76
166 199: 5.9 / 3.73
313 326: -1.8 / 6.87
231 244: 0.9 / 4.76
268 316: -4.3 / 6.24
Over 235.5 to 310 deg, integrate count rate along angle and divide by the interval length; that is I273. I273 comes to 5.73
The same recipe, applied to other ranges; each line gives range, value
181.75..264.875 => 4.71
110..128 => 3.65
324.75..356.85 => 6.31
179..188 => 3.54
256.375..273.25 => 5.7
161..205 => 3.91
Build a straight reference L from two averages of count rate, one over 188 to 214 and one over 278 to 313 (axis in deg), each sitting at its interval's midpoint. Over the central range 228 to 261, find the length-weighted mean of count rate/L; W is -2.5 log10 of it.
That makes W 0.07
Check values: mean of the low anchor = 4.46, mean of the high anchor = 6.3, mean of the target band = 4.97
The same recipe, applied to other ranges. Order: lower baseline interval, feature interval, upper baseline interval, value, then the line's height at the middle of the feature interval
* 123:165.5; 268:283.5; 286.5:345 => 0.02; 5.89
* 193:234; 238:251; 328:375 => 0.06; 5.09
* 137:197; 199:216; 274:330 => -0.10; 4.54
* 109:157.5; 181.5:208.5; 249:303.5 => 0.14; 4.63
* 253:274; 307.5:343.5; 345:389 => -0.08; 6.14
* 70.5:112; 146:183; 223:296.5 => 0.17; 4.46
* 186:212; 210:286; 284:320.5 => 0.04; 5.37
